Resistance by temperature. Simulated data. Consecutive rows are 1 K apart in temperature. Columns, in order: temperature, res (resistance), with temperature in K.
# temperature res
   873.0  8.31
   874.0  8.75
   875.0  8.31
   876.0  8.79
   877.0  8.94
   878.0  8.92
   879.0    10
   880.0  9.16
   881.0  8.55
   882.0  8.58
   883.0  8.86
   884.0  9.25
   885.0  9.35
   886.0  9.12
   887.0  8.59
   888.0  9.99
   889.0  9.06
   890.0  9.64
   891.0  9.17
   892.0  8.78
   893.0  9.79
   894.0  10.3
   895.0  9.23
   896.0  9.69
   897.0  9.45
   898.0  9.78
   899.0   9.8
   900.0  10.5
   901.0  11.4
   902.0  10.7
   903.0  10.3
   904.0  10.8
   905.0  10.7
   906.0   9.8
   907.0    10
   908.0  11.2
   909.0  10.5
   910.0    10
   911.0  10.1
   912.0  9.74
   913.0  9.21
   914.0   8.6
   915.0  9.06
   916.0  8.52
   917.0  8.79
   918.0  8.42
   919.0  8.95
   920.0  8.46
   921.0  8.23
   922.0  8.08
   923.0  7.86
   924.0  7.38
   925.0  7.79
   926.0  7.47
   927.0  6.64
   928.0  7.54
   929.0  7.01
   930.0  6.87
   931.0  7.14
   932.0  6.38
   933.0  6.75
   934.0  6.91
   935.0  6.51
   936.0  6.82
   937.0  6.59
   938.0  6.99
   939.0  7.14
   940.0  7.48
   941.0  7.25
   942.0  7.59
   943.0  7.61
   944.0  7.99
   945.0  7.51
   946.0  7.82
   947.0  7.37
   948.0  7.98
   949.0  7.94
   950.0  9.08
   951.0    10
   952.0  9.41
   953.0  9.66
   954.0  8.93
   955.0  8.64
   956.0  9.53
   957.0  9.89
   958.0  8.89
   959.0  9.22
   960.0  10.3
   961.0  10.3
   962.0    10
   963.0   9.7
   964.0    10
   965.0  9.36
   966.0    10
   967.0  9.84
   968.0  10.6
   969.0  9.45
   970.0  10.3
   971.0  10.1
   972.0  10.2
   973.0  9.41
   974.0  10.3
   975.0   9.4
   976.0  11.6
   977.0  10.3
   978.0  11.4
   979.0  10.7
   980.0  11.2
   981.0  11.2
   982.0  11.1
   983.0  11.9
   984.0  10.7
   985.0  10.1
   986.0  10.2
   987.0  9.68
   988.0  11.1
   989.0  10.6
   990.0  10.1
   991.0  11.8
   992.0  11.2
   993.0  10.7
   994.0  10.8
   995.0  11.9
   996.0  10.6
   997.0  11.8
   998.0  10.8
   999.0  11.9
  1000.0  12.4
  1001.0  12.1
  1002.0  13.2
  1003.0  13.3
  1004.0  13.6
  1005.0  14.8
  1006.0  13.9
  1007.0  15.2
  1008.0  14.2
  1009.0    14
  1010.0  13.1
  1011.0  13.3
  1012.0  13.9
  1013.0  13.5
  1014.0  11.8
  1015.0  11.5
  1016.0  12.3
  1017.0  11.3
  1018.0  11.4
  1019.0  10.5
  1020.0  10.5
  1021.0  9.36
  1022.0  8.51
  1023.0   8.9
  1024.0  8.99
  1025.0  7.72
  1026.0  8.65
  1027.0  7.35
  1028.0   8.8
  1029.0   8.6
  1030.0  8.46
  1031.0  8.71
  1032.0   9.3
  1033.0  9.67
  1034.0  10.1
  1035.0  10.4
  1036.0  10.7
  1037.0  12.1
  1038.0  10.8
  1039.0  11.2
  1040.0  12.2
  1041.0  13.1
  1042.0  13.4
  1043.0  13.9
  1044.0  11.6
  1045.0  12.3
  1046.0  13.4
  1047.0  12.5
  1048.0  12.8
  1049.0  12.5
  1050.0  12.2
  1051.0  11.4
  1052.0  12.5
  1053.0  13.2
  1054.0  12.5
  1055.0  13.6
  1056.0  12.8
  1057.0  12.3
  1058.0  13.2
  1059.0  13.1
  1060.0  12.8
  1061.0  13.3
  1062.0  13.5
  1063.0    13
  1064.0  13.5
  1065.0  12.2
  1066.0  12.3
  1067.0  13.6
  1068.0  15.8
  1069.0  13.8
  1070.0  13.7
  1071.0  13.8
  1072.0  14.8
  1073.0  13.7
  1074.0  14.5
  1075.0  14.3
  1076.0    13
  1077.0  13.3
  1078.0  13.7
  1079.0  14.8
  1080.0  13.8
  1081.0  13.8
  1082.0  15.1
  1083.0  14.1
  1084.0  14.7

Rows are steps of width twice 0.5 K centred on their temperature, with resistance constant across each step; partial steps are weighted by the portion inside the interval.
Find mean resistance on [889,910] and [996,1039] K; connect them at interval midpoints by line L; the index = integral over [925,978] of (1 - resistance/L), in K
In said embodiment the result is 9.80 K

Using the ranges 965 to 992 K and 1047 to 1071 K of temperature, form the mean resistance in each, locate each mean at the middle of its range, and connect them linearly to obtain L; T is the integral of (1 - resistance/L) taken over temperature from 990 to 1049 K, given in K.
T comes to 1.5 K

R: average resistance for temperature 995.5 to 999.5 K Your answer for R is 11.3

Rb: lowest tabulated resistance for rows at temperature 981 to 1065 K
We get 7.35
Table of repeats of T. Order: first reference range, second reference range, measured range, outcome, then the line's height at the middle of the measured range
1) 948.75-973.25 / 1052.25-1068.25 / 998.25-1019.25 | -3.0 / 11.3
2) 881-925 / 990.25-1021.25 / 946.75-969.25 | 3.2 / 10.9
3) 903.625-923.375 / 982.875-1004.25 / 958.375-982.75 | 1.2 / 10.8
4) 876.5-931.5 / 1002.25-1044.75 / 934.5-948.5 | 3.5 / 9.81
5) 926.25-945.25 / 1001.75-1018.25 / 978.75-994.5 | 0.6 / 11.3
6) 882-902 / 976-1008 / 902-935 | 4.9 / 10.1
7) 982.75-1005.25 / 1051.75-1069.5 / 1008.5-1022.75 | 0.3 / 12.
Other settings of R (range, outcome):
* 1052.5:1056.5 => 13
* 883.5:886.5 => 9.24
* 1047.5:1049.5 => 12.7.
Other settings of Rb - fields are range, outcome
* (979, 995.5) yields 9.68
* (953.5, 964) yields 8.64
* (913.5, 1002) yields 6.38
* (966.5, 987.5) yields 9.4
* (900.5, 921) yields 8.23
